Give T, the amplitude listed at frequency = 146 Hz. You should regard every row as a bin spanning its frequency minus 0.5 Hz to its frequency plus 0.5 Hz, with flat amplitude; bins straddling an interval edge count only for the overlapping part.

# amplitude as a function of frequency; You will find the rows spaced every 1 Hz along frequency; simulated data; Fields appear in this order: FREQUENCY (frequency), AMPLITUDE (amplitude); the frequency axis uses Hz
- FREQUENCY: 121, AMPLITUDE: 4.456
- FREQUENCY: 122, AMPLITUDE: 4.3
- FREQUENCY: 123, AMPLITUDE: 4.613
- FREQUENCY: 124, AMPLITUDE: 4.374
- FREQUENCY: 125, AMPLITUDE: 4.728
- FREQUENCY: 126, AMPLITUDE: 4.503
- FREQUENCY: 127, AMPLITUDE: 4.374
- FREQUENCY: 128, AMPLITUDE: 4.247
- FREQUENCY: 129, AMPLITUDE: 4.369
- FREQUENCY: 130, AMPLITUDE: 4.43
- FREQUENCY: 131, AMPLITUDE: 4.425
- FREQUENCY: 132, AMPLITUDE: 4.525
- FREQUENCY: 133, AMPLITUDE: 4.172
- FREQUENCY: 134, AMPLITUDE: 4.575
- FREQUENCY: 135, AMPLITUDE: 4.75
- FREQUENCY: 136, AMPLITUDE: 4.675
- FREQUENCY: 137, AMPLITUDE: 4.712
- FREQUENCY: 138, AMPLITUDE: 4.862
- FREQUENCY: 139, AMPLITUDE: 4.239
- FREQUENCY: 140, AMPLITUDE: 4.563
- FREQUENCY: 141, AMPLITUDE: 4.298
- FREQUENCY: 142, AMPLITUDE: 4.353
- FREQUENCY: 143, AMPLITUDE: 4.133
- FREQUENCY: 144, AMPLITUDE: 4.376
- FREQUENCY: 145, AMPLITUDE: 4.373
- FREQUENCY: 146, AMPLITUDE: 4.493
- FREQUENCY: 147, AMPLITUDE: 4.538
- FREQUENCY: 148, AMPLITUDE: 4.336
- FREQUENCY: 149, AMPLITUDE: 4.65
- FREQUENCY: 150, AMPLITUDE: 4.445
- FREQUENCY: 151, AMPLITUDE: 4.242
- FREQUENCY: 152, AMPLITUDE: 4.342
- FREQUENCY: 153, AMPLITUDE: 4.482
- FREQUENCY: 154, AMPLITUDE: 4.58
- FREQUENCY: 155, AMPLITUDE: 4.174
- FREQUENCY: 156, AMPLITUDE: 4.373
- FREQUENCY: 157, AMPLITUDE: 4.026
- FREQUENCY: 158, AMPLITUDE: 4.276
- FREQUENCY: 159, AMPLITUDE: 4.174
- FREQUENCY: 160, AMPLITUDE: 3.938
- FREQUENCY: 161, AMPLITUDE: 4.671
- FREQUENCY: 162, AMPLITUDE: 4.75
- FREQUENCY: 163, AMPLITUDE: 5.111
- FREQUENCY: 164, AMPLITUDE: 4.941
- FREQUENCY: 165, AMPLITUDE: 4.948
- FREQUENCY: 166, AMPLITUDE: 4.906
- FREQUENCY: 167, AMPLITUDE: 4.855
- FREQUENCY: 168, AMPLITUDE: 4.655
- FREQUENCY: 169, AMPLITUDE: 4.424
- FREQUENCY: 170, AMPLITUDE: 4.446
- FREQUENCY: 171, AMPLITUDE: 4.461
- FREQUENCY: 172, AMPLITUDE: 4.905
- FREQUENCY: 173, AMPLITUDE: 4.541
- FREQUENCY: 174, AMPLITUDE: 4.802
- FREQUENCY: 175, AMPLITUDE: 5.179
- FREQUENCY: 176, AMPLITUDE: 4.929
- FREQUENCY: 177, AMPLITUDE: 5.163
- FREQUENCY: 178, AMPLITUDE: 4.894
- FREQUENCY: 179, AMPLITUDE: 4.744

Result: 4.493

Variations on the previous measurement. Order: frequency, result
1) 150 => 4.445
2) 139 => 4.239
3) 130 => 4.43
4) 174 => 4.802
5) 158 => 4.276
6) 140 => 4.563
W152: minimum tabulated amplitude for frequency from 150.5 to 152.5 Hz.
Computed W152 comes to 4.242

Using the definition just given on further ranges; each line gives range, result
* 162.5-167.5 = 4.855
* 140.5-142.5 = 4.298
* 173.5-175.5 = 4.802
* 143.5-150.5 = 4.336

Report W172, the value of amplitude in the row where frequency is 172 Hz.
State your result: 4.905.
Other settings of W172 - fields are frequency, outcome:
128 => 4.247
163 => 5.111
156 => 4.373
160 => 3.938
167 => 4.855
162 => 4.75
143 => 4.133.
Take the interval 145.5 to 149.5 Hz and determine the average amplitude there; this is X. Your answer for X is 4.5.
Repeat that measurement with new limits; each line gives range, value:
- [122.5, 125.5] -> 4.57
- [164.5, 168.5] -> 4.84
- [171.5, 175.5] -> 4.86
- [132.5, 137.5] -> 4.58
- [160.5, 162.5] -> 4.71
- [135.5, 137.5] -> 4.69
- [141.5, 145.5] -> 4.31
